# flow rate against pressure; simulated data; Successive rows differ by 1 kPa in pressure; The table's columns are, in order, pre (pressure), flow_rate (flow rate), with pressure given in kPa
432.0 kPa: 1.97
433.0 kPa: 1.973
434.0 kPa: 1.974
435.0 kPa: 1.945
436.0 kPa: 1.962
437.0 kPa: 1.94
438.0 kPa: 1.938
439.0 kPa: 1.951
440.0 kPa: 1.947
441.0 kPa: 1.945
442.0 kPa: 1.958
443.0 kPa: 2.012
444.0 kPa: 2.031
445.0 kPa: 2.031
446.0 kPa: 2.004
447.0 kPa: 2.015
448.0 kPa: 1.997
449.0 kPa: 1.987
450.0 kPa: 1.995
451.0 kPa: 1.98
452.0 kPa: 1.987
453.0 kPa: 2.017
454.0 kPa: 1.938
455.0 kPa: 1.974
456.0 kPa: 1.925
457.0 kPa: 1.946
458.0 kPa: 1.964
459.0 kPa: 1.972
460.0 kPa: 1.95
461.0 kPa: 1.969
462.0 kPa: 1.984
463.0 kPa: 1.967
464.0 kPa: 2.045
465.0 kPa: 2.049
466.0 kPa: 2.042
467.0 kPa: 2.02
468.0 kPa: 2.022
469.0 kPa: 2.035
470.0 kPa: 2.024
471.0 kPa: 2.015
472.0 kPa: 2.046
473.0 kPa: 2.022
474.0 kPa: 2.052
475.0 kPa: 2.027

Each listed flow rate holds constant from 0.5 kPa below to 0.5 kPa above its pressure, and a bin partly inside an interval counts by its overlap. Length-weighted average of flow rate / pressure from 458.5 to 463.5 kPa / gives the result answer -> 1.97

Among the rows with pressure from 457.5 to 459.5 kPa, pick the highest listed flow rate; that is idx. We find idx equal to 1.972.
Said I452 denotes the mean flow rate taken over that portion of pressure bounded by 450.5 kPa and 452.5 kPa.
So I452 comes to 1.98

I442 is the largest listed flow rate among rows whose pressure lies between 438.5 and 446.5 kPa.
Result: 2.031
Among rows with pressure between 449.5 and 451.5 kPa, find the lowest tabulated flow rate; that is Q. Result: 1.98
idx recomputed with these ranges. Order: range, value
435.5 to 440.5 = 1.962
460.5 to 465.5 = 2.049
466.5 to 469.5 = 2.035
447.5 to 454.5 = 2.017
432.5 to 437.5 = 1.974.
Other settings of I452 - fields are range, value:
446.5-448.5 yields 2.01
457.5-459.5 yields 1.97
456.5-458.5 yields 1.96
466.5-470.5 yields 2.03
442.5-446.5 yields 2.02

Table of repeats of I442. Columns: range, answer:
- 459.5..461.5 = 1.969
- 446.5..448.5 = 2.015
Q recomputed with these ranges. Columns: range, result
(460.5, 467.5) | 1.967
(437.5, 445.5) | 1.938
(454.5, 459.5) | 1.925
